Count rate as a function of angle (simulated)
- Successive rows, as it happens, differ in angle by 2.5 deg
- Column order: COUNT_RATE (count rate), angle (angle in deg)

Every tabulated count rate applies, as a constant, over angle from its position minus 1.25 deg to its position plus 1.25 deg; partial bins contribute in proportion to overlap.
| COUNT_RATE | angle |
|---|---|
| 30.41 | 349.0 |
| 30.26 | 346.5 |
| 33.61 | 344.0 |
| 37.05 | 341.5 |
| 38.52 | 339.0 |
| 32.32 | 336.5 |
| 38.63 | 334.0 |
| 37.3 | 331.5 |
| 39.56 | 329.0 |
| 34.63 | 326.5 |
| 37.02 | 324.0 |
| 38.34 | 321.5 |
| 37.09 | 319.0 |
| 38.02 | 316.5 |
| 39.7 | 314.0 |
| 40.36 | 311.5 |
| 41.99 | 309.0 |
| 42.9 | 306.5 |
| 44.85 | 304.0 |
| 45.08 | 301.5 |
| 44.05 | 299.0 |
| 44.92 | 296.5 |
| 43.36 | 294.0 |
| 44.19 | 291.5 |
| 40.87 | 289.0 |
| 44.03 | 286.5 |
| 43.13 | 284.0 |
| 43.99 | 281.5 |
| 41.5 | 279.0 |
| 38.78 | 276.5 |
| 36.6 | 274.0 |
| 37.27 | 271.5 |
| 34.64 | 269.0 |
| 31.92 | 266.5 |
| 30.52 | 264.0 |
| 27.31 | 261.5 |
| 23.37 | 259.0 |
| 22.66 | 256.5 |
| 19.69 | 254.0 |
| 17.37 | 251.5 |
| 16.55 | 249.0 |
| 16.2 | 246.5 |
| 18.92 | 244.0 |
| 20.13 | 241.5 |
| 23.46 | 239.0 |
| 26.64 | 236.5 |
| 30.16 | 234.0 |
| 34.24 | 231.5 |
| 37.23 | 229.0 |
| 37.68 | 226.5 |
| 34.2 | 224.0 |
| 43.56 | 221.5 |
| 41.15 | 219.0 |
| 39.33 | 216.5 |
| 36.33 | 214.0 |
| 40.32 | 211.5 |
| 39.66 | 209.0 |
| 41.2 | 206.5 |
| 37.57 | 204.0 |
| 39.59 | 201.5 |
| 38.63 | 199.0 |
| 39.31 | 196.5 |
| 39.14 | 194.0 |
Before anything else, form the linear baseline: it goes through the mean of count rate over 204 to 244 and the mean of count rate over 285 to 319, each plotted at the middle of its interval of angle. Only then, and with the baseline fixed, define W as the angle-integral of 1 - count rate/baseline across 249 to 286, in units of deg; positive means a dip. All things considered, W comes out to 7.04 deg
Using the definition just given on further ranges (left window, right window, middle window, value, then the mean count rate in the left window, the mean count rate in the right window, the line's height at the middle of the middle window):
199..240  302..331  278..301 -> -2.78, 36.5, 39.6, 38.7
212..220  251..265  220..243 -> 1.24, 39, 23.7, 33.3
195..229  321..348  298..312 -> -2.52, 39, 36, 36.7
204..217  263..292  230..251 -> 8.51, 39.2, 38.9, 39.1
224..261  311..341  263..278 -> -3.03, 25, 37.5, 29.2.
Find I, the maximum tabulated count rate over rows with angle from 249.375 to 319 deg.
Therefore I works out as 45.08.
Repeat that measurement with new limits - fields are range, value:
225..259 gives 37.68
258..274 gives 37.27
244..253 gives 18.92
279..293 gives 44.19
